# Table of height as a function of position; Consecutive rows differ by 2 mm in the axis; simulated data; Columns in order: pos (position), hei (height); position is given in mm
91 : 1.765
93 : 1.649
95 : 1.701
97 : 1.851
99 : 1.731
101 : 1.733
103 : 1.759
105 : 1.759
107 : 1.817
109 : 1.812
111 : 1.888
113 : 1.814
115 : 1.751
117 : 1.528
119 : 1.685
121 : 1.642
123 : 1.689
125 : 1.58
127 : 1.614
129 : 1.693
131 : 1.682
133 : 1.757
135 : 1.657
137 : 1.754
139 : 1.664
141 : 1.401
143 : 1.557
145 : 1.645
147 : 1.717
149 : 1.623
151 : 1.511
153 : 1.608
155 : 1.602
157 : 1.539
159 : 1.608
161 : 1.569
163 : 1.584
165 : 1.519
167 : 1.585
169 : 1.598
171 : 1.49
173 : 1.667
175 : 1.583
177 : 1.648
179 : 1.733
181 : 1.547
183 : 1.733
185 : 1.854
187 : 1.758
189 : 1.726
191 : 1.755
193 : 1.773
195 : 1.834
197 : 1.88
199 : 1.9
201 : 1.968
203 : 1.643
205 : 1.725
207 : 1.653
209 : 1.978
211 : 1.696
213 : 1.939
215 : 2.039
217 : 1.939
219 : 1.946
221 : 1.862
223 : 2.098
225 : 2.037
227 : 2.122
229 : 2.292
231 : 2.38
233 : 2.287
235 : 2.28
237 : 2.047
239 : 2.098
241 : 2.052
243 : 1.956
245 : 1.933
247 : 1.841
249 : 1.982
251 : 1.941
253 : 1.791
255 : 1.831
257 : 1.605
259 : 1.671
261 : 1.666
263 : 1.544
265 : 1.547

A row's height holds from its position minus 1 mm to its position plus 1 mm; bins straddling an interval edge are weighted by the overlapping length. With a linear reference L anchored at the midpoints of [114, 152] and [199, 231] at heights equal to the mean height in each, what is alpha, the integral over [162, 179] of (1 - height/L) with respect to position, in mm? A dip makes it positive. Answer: 1.77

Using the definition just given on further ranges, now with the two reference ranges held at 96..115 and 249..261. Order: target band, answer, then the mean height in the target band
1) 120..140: 1.31 mm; 1.67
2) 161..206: 2.10 mm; 1.7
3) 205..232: -3.14 mm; 1.99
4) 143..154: 1.07 mm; 1.61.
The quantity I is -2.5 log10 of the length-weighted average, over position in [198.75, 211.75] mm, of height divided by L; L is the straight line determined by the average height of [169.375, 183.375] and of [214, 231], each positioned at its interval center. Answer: 0.06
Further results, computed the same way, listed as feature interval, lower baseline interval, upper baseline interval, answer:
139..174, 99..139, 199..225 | 0.13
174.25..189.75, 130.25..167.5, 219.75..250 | 0.06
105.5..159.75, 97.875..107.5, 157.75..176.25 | 0.01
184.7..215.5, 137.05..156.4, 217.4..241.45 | 0.07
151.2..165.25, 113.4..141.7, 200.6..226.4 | 0.11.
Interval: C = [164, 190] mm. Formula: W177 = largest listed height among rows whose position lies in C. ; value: 1.854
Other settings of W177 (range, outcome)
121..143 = 1.757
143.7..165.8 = 1.717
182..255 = 2.38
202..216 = 2.039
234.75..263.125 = 2.28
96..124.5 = 1.888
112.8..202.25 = 1.968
